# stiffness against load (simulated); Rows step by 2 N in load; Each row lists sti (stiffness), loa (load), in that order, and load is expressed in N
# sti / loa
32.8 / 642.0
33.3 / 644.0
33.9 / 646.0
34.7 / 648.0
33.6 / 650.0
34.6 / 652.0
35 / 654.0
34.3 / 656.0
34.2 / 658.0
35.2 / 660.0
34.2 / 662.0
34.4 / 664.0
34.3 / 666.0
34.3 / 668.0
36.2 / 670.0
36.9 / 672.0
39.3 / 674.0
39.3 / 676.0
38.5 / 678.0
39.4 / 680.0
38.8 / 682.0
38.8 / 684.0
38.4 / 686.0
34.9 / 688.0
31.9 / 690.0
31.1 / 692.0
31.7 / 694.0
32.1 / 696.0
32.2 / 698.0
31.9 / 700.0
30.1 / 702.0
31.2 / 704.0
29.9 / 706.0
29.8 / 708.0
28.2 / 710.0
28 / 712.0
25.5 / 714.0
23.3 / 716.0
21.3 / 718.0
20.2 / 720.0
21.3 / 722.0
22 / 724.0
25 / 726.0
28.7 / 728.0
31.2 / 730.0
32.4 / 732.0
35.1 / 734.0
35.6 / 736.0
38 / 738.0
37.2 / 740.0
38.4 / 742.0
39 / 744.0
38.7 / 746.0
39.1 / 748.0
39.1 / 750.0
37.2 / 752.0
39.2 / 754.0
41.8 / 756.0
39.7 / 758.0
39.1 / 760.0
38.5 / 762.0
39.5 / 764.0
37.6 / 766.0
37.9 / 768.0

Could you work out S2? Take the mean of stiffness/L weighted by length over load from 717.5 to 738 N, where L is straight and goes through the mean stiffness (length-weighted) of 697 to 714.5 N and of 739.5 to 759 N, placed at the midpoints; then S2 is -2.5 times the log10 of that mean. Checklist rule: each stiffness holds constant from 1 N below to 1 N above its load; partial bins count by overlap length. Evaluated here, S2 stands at 0.233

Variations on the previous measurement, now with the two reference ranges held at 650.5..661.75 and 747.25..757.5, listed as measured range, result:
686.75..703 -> 0.14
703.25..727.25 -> 0.42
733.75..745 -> 0.04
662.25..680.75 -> -0.04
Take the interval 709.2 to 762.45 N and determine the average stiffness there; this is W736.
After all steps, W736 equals 32.7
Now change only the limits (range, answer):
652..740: 32.3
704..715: 28.5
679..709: 33.5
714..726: 22.2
